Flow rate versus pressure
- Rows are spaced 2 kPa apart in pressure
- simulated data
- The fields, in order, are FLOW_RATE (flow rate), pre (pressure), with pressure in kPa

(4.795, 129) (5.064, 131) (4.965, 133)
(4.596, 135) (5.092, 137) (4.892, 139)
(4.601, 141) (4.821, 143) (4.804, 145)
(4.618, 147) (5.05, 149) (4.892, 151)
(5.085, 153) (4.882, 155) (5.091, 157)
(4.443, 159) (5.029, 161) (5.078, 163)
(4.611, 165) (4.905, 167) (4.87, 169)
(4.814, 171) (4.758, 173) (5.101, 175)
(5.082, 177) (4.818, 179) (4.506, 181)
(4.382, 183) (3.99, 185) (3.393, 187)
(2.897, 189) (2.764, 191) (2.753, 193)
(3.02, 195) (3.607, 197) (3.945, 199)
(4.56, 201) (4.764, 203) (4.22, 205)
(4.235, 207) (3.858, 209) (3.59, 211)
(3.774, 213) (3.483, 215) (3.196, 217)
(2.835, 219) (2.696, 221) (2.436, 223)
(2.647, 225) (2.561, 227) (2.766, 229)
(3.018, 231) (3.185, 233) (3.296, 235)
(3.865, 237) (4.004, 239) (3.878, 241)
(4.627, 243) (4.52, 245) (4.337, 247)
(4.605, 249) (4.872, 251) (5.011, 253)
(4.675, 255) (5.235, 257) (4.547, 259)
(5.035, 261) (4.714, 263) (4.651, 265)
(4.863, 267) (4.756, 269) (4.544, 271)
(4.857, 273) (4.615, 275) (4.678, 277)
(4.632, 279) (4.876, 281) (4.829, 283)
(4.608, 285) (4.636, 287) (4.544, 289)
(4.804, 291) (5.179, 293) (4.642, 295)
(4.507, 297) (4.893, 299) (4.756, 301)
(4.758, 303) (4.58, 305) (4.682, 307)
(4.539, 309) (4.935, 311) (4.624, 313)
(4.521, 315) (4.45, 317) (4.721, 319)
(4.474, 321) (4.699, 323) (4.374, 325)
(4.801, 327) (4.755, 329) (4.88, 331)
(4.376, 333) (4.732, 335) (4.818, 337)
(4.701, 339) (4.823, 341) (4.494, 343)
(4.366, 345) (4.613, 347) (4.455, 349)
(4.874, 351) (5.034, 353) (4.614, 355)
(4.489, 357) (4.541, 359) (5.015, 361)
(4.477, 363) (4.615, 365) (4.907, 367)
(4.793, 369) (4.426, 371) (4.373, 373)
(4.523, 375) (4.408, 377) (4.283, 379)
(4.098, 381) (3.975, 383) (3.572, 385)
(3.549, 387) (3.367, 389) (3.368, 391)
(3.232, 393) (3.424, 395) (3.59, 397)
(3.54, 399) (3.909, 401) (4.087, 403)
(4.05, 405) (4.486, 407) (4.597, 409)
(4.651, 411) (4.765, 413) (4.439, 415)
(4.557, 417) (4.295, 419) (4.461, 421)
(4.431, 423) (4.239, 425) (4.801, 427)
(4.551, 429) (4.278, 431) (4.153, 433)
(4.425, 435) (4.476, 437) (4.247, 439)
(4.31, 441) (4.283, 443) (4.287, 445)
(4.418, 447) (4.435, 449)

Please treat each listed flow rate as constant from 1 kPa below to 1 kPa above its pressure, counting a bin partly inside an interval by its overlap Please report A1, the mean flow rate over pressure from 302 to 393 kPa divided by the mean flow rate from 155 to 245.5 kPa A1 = 1.15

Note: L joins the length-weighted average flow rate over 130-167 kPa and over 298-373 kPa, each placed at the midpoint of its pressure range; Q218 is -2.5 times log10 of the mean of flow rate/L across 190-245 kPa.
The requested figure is 0.35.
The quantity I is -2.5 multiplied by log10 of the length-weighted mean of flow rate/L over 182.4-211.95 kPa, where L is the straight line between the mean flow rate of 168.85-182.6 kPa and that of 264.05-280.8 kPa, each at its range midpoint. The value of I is 0.28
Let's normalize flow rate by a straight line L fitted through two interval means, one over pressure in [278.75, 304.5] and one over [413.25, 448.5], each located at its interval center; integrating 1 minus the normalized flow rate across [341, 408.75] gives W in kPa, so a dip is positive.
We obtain 4.5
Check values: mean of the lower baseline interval 4.74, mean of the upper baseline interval 4.4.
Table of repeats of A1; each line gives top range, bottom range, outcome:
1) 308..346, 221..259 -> 1.20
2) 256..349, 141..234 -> 1.16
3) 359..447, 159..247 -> 1.09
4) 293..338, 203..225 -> 1.35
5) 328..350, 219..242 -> 1.49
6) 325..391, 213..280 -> 1.11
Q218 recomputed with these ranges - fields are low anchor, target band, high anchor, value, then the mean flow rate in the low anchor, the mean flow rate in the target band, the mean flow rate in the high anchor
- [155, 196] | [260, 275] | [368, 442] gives -0.119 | 4.33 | 4.76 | 4.18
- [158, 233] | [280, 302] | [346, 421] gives -0.168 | 3.87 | 4.75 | 4.27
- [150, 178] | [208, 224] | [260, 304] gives 0.437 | 4.9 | 3.23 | 4.74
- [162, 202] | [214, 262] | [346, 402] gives 0.107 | 4.19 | 3.81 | 4.22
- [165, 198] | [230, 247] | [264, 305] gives 0.165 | 4.12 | 3.83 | 4.73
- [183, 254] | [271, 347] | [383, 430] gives -0.210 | 3.65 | 4.68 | 4.08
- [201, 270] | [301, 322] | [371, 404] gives -0.184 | 3.97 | 4.63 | 3.85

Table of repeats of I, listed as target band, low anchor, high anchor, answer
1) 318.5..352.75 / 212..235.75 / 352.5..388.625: -0.15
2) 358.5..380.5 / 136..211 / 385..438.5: -0.09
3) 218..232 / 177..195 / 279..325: 0.44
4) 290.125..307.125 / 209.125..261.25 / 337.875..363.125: -0.12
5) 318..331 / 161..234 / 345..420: -0.13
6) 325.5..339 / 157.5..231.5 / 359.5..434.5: -0.15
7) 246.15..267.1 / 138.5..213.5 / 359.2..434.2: -0.11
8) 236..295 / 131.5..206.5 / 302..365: -0.02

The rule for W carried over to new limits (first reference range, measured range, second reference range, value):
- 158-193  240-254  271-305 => 0.2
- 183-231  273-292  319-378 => -3.0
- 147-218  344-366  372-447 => -2.4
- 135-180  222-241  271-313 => 6.6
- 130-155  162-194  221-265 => 1.9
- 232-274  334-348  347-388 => -0.6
